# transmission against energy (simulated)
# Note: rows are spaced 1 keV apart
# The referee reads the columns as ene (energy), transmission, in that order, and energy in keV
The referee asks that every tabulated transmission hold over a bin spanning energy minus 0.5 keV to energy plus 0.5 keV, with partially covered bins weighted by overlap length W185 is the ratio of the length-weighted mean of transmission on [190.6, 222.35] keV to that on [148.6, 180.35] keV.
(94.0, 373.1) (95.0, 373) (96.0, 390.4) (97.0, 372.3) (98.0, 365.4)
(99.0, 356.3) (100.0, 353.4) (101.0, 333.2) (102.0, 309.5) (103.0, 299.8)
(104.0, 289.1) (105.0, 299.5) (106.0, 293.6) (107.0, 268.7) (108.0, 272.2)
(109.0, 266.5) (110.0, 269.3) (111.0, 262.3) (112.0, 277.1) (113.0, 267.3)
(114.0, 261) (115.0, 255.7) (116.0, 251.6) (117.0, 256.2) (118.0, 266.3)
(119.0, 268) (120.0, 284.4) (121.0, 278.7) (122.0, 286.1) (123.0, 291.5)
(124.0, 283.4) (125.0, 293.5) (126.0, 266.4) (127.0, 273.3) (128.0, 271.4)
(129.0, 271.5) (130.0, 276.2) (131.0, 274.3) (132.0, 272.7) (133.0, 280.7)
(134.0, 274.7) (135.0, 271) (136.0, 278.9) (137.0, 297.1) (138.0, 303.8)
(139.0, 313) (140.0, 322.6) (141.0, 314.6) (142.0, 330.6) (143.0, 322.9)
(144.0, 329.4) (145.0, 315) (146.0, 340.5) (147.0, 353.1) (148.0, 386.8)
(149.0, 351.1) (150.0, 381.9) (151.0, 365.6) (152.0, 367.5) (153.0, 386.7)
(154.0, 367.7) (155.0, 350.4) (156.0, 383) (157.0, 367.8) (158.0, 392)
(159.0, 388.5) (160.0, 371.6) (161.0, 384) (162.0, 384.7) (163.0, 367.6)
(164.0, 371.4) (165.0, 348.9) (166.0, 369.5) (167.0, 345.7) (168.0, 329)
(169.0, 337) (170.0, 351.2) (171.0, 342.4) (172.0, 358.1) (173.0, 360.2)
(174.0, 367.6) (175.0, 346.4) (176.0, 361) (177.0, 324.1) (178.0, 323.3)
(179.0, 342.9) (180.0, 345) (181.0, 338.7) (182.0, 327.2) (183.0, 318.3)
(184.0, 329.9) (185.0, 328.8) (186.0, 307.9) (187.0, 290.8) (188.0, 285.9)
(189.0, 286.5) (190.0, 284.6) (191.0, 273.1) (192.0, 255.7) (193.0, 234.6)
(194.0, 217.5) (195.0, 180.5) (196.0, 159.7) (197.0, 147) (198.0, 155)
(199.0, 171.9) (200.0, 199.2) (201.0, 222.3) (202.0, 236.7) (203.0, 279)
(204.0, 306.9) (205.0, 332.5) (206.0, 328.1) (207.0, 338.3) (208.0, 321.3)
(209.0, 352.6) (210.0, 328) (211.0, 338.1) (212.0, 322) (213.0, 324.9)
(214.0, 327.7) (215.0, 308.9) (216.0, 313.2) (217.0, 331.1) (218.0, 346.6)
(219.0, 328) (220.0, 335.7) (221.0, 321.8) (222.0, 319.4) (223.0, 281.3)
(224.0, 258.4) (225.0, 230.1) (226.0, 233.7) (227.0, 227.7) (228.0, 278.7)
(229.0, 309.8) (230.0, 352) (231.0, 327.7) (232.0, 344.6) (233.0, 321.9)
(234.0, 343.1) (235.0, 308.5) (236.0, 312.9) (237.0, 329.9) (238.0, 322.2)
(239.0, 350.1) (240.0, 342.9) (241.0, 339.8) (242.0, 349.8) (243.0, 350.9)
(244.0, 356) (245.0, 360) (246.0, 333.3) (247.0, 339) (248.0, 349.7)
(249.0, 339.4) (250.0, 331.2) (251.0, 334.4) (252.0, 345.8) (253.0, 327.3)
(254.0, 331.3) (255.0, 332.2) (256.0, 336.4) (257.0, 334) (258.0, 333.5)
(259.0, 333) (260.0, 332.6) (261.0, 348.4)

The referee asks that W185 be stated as 0.8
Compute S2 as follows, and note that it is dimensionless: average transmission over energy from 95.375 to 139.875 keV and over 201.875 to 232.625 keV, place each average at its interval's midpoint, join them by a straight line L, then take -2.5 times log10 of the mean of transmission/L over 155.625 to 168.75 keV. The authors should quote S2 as -0.23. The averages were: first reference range 290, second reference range 310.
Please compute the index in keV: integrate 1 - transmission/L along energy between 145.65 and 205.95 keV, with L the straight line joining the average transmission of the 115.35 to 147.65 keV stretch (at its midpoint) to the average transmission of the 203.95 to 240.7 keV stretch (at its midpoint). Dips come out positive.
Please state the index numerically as -3.1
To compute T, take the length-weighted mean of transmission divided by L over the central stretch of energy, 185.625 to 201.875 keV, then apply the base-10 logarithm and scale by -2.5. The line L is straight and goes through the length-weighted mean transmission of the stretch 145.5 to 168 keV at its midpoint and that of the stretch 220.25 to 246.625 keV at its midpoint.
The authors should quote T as 0.44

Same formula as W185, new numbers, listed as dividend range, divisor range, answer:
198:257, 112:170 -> 0.98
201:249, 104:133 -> 1.16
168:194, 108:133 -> 1.17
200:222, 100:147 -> 1.09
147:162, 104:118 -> 1.39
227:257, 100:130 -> 1.19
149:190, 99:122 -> 1.23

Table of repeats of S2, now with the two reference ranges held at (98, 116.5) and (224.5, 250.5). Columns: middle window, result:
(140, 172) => -0.182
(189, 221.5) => 0.131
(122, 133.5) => 0.065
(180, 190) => -0.012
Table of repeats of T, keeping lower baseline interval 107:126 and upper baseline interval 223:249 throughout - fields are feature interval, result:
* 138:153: -0.21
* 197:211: 0.13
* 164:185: -0.17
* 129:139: -0.01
